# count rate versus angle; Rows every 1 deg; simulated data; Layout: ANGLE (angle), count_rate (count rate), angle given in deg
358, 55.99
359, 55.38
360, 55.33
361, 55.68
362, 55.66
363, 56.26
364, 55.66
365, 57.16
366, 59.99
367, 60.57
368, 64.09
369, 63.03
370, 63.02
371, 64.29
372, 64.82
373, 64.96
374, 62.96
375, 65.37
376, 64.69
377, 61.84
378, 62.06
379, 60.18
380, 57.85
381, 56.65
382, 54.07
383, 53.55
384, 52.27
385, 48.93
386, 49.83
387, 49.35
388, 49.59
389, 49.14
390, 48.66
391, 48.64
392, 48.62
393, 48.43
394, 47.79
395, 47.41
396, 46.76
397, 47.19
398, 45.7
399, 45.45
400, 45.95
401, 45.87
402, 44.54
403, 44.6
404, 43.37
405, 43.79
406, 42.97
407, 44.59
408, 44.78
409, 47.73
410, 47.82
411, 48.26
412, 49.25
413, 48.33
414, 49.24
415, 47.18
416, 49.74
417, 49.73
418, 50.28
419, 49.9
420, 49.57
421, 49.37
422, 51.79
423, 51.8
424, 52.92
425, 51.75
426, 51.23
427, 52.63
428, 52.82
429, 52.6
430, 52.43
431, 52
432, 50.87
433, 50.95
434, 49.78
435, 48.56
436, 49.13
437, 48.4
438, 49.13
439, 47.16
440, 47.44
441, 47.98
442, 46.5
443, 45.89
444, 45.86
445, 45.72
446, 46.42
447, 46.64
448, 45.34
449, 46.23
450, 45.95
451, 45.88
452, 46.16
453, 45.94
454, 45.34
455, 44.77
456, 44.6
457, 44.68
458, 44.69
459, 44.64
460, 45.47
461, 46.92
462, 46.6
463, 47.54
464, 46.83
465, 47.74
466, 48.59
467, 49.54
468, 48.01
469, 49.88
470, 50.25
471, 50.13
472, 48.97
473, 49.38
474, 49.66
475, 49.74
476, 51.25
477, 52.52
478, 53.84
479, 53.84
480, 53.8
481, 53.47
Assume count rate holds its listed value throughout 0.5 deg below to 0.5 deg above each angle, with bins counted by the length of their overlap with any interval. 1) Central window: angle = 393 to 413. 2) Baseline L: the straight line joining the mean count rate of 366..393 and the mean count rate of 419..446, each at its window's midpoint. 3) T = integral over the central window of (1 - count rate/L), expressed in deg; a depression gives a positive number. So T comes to 2.87 deg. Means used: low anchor 57.2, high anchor 49.7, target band 46.1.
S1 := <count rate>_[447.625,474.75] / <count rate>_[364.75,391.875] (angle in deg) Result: 0.82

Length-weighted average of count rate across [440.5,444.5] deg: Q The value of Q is 46.6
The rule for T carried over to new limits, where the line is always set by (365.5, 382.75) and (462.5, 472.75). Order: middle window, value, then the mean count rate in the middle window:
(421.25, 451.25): 2.3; 49.1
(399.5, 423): 3.8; 47.4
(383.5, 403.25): 3.8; 47.8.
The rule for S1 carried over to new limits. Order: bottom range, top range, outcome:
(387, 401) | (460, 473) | 1.01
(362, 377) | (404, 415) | 0.75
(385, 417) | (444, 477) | 1.00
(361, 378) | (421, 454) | 0.80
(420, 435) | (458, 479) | 0.95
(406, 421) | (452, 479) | 1.00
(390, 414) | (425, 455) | 1.04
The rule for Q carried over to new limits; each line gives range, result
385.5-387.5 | 49.6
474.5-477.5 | 51.2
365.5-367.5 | 60.3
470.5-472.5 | 49.5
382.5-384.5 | 52.9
